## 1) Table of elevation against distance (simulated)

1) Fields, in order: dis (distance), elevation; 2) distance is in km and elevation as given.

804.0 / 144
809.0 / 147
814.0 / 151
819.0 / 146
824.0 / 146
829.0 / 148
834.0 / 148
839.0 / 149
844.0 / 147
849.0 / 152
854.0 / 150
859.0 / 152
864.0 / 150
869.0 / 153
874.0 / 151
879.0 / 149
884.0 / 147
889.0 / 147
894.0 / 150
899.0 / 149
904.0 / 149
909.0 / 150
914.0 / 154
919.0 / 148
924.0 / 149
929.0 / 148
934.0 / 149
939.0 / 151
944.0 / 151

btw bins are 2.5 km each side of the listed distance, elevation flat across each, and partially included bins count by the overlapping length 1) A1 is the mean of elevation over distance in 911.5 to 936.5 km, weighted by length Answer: 150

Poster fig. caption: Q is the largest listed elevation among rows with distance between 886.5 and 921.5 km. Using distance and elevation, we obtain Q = 154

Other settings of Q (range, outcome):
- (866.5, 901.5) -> 153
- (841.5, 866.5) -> 152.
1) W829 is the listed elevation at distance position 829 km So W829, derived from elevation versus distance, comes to 148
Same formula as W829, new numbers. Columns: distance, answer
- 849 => 152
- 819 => 146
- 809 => 147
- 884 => 147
